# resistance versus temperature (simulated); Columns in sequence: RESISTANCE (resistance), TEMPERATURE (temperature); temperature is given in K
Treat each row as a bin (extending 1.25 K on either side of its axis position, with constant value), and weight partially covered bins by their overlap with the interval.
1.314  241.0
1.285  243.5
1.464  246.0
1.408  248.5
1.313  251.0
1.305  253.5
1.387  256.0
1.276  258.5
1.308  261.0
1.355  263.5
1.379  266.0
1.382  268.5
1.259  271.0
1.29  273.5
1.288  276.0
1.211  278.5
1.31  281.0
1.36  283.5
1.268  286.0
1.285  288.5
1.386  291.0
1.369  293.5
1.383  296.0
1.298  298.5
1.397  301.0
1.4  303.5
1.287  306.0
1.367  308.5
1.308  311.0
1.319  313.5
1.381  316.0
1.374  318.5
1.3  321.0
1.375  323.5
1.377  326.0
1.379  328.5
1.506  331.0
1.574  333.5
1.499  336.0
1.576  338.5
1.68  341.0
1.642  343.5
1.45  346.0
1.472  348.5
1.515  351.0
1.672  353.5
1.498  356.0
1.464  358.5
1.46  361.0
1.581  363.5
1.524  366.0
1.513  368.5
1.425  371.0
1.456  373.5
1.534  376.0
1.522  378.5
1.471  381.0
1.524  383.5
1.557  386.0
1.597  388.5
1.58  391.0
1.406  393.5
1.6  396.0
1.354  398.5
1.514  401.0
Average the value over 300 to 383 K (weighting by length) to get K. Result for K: 1.46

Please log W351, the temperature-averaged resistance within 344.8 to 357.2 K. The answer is 1.52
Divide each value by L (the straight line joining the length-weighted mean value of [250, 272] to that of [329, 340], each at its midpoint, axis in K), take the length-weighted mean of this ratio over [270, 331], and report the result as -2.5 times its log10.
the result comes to 0.08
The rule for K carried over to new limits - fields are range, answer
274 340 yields 1.37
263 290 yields 1.31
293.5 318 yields 1.35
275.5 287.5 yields 1.29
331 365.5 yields 1.54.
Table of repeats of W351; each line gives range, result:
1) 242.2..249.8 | 1.38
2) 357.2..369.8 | 1.51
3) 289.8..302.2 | 1.37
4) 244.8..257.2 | 1.37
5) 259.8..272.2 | 1.34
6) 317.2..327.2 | 1.36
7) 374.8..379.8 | 1.53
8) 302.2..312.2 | 1.34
